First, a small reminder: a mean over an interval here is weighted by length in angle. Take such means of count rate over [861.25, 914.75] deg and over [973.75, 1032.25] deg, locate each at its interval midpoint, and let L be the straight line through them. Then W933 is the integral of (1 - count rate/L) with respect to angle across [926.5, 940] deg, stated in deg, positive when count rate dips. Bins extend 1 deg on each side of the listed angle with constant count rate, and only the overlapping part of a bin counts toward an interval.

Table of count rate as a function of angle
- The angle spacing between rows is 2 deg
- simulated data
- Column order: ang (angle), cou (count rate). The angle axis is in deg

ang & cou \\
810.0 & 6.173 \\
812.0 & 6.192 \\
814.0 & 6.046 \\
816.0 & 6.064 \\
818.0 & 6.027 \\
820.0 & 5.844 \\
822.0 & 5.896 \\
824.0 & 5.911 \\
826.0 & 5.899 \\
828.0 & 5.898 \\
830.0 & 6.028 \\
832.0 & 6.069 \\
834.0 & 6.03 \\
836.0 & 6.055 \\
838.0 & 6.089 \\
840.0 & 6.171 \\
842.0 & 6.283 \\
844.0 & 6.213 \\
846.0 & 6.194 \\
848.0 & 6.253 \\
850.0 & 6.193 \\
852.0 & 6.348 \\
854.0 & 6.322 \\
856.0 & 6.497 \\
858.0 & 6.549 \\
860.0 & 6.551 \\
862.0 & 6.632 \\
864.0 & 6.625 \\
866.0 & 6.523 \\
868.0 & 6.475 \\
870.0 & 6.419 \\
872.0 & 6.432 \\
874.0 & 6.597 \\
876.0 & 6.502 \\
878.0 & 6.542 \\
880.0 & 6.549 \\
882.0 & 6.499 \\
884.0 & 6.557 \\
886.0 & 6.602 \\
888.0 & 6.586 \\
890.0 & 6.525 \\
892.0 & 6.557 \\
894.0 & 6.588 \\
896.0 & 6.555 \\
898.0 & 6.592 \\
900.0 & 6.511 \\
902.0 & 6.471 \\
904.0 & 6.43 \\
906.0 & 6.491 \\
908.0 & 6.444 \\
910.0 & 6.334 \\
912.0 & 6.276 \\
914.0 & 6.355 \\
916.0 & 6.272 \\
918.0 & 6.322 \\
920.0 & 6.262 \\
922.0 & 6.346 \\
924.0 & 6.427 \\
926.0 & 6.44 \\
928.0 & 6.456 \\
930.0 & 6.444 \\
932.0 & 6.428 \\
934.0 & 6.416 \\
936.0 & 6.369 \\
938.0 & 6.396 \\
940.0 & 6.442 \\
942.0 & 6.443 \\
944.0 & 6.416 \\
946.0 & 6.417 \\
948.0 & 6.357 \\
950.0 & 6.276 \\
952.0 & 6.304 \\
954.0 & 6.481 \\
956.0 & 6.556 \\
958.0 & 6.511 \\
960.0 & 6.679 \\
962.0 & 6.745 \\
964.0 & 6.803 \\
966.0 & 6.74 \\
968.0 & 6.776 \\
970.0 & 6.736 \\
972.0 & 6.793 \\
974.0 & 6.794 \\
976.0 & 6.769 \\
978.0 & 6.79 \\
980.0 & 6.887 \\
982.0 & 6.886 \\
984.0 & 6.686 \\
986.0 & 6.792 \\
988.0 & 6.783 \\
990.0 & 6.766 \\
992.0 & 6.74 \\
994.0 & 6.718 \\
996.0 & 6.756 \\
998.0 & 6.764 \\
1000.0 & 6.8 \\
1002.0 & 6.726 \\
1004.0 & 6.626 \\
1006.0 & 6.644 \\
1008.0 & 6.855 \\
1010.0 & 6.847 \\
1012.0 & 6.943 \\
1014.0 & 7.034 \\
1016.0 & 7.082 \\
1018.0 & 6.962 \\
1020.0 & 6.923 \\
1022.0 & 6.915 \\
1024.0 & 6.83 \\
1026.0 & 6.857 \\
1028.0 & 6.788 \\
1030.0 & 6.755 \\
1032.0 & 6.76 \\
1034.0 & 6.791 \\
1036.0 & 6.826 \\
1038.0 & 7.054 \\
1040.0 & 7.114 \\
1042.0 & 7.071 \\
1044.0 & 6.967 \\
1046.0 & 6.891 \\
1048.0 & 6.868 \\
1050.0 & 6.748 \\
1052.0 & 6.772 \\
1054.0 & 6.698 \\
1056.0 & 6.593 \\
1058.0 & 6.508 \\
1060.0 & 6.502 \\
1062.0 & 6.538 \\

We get 0.4 deg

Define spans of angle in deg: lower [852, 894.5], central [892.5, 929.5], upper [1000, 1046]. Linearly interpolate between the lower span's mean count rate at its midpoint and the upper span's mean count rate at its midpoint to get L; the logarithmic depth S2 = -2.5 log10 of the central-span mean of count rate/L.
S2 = 0.03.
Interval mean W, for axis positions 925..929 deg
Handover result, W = 6.45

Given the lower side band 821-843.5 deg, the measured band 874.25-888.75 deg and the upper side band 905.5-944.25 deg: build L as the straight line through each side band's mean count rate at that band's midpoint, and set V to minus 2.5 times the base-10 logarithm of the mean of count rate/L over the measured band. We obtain -0.06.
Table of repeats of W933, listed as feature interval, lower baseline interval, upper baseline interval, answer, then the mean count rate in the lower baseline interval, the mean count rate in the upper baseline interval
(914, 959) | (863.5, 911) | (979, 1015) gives 1.6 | 6.52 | 6.79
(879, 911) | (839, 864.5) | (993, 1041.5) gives -0.1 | 6.37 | 6.85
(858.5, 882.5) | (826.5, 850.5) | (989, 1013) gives -1.1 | 6.12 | 6.77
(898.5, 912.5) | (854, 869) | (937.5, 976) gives 0.2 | 6.54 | 6.57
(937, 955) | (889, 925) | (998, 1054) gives 0.5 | 6.43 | 6.86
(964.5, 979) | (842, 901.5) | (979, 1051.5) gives -0.1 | 6.48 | 6.85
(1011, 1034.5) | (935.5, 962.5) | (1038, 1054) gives -0.3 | 6.45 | 6.91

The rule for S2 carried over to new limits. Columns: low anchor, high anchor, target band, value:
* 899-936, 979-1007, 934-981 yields 0.00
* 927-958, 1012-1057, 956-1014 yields -0.02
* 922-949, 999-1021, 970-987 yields -0.02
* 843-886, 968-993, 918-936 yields 0.04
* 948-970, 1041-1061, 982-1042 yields -0.02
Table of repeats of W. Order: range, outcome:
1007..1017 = 6.95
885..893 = 6.57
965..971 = 6.75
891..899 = 6.57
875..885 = 6.53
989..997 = 6.75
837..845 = 6.19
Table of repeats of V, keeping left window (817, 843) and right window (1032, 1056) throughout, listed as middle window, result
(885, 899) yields -0.052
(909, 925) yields 0.007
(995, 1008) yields -0.004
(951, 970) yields -0.015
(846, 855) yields -0.030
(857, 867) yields -0.074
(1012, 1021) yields -0.037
